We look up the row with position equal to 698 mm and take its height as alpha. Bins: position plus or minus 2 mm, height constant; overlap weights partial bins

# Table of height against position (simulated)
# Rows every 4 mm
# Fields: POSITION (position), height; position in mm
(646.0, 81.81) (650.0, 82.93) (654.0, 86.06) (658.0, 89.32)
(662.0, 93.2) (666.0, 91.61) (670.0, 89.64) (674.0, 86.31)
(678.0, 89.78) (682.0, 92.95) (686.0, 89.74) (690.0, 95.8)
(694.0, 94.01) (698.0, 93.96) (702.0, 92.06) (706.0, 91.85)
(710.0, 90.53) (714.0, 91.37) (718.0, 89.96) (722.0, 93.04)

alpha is 93.96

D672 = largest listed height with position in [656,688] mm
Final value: 93.2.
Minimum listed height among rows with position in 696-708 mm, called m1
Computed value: 91.85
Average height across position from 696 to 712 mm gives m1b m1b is 92.1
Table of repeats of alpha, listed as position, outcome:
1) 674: 86.31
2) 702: 92.06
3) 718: 89.96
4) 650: 82.93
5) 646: 81.81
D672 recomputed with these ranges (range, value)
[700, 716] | 92.06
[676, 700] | 95.8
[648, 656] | 86.06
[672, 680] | 89.78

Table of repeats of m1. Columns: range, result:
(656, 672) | 89.32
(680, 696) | 89.74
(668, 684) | 86.31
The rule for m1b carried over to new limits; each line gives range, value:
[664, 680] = 89.3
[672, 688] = 89.7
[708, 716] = 91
